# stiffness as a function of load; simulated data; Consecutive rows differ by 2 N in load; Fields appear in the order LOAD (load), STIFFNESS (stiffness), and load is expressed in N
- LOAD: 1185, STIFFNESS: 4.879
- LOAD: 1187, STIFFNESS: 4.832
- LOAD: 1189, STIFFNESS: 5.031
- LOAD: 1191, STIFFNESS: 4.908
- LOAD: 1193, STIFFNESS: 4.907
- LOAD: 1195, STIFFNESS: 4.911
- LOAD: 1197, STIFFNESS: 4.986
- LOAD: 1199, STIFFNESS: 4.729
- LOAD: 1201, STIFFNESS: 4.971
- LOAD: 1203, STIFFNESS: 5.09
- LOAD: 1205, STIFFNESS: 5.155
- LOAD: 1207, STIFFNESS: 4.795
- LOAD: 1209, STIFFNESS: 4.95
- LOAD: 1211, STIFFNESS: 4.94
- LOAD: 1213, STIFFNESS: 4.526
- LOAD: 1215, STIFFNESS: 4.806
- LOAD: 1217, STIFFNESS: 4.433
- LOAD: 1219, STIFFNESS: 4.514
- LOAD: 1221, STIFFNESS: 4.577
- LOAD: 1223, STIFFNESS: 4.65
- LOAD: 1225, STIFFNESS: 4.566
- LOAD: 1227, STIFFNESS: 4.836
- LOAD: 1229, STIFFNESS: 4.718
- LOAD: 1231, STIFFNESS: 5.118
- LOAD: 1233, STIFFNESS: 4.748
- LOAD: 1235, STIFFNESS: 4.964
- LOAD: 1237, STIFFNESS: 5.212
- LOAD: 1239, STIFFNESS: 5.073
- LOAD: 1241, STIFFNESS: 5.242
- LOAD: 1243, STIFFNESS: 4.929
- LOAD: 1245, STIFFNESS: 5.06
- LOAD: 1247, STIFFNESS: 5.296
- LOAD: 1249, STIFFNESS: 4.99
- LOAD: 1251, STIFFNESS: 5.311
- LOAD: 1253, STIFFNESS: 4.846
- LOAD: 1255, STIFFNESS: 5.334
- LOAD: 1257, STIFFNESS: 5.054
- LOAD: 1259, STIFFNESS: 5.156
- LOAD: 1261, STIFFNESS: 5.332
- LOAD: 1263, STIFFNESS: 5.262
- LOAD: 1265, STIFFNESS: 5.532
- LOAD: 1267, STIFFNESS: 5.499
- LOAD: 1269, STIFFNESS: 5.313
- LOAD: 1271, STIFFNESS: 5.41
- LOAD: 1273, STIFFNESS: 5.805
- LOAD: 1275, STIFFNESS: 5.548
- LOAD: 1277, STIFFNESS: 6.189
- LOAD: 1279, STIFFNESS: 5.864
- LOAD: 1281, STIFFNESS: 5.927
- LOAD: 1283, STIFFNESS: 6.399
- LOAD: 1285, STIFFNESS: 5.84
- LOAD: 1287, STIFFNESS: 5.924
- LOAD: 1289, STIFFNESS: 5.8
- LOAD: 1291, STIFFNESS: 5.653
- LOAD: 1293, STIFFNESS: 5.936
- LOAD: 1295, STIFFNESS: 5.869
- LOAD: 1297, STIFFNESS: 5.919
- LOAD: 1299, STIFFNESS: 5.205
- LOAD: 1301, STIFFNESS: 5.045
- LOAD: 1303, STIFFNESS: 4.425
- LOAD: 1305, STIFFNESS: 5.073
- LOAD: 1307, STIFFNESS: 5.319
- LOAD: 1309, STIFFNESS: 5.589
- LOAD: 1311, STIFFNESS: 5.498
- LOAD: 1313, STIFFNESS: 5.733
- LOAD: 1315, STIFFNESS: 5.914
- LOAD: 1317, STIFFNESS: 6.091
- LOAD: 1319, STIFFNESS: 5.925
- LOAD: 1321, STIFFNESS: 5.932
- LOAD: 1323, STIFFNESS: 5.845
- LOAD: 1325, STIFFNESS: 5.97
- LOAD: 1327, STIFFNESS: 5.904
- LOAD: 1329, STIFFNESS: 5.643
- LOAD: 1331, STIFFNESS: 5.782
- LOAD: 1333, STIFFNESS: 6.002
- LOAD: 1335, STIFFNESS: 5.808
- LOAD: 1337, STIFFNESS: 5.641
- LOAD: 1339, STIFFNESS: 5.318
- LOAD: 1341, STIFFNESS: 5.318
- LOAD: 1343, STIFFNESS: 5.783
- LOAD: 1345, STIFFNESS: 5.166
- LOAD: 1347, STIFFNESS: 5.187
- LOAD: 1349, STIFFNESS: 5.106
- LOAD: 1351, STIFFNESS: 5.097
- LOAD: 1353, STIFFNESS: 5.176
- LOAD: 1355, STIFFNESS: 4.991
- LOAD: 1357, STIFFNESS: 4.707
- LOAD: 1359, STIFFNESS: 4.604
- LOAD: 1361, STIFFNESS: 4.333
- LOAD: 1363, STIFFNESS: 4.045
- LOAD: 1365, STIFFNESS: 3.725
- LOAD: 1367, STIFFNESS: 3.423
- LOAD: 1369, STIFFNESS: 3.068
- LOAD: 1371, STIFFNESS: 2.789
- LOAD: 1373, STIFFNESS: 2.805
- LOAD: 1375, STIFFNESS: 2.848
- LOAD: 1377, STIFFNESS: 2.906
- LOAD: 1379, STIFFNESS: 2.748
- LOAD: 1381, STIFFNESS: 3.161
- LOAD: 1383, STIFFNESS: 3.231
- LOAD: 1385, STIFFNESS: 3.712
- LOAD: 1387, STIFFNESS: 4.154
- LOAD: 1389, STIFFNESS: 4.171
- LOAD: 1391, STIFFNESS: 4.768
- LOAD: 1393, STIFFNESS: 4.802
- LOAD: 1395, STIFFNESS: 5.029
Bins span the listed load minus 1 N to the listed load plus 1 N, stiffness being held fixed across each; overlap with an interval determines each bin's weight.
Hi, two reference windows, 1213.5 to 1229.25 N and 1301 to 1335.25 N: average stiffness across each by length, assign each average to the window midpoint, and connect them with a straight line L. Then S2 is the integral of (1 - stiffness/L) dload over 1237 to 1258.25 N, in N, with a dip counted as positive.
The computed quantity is -0.9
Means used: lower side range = 4.63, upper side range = 5.65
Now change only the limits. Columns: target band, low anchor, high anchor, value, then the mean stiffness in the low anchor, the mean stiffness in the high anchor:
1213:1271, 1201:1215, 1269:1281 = 3.5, 4.91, 5.74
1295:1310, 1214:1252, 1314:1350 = 0.5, 4.9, 5.69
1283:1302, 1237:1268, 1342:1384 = -3.8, 5.19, 4.04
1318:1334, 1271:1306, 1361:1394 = -3.7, 5.66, 3.55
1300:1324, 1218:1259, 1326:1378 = -3.9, 4.96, 4.66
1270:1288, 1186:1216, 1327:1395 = -4.6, 4.9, 4.46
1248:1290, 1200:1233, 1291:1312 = -3.0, 4.79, 5.4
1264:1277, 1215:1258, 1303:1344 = -0.9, 4.92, 5.67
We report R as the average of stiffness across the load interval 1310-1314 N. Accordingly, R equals 5.62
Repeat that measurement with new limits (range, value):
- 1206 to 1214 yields 4.8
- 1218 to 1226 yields 4.58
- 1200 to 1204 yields 5.03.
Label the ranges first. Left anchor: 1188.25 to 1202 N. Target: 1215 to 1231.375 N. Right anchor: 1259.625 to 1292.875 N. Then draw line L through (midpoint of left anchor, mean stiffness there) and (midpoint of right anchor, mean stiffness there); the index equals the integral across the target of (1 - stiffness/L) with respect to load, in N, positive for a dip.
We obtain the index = 1.7 N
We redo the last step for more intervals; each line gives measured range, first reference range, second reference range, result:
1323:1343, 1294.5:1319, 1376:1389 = -4.1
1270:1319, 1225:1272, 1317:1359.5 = -3.3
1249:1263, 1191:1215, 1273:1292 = 1.0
